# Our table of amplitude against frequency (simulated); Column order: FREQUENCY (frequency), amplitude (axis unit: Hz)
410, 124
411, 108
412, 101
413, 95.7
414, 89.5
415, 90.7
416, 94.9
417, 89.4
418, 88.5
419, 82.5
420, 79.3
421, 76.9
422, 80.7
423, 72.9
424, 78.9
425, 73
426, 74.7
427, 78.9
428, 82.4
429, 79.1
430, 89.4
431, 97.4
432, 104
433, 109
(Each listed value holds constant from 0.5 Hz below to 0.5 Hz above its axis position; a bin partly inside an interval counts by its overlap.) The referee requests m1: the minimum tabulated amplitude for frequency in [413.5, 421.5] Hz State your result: 76.9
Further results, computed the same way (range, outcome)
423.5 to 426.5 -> 73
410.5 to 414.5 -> 89.5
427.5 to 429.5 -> 79.1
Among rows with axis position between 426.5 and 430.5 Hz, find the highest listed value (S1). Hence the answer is 89.4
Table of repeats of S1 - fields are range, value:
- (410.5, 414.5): 108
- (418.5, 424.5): 82.5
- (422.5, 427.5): 78.9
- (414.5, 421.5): 94.9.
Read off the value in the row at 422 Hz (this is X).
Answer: 80.7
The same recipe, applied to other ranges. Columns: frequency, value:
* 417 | 89.4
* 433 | 109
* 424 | 78.9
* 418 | 88.5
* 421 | 76.9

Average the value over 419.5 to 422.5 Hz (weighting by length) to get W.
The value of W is 79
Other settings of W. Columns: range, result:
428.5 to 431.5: 88.6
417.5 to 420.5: 83.4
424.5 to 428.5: 77.2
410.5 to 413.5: 102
